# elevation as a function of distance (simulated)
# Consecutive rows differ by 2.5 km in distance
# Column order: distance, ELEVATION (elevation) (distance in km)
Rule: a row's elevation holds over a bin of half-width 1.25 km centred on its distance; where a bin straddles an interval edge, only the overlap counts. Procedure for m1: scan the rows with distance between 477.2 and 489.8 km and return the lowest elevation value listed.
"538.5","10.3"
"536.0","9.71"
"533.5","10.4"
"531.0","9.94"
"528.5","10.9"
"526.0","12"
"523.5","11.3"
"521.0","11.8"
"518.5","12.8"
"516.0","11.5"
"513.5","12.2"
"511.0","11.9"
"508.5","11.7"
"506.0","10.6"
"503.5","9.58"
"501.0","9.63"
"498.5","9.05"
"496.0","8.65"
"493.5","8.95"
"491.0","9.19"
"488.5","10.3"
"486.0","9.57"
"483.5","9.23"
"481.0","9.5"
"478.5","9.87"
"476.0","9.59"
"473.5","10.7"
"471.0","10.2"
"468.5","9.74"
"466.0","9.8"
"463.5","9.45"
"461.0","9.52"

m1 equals 9.23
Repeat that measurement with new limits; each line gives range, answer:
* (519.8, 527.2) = 11.3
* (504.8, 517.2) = 10.6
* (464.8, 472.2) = 9.74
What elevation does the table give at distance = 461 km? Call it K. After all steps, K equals 9.52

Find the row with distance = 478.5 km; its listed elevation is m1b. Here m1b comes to 9.87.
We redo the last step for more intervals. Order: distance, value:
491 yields 9.19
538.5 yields 10.3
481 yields 9.5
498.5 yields 9.05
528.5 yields 10.9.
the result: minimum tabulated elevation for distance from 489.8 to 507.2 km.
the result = 8.65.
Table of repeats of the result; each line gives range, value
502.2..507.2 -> 9.58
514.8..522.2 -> 11.5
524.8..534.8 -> 9.94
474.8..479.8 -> 9.59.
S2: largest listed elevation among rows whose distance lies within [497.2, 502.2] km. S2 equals 9.63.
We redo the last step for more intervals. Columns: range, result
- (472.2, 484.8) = 10.7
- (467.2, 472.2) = 10.2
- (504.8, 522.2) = 12.8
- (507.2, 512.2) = 11.9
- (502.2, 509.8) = 11.7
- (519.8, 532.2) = 12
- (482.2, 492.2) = 10.3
